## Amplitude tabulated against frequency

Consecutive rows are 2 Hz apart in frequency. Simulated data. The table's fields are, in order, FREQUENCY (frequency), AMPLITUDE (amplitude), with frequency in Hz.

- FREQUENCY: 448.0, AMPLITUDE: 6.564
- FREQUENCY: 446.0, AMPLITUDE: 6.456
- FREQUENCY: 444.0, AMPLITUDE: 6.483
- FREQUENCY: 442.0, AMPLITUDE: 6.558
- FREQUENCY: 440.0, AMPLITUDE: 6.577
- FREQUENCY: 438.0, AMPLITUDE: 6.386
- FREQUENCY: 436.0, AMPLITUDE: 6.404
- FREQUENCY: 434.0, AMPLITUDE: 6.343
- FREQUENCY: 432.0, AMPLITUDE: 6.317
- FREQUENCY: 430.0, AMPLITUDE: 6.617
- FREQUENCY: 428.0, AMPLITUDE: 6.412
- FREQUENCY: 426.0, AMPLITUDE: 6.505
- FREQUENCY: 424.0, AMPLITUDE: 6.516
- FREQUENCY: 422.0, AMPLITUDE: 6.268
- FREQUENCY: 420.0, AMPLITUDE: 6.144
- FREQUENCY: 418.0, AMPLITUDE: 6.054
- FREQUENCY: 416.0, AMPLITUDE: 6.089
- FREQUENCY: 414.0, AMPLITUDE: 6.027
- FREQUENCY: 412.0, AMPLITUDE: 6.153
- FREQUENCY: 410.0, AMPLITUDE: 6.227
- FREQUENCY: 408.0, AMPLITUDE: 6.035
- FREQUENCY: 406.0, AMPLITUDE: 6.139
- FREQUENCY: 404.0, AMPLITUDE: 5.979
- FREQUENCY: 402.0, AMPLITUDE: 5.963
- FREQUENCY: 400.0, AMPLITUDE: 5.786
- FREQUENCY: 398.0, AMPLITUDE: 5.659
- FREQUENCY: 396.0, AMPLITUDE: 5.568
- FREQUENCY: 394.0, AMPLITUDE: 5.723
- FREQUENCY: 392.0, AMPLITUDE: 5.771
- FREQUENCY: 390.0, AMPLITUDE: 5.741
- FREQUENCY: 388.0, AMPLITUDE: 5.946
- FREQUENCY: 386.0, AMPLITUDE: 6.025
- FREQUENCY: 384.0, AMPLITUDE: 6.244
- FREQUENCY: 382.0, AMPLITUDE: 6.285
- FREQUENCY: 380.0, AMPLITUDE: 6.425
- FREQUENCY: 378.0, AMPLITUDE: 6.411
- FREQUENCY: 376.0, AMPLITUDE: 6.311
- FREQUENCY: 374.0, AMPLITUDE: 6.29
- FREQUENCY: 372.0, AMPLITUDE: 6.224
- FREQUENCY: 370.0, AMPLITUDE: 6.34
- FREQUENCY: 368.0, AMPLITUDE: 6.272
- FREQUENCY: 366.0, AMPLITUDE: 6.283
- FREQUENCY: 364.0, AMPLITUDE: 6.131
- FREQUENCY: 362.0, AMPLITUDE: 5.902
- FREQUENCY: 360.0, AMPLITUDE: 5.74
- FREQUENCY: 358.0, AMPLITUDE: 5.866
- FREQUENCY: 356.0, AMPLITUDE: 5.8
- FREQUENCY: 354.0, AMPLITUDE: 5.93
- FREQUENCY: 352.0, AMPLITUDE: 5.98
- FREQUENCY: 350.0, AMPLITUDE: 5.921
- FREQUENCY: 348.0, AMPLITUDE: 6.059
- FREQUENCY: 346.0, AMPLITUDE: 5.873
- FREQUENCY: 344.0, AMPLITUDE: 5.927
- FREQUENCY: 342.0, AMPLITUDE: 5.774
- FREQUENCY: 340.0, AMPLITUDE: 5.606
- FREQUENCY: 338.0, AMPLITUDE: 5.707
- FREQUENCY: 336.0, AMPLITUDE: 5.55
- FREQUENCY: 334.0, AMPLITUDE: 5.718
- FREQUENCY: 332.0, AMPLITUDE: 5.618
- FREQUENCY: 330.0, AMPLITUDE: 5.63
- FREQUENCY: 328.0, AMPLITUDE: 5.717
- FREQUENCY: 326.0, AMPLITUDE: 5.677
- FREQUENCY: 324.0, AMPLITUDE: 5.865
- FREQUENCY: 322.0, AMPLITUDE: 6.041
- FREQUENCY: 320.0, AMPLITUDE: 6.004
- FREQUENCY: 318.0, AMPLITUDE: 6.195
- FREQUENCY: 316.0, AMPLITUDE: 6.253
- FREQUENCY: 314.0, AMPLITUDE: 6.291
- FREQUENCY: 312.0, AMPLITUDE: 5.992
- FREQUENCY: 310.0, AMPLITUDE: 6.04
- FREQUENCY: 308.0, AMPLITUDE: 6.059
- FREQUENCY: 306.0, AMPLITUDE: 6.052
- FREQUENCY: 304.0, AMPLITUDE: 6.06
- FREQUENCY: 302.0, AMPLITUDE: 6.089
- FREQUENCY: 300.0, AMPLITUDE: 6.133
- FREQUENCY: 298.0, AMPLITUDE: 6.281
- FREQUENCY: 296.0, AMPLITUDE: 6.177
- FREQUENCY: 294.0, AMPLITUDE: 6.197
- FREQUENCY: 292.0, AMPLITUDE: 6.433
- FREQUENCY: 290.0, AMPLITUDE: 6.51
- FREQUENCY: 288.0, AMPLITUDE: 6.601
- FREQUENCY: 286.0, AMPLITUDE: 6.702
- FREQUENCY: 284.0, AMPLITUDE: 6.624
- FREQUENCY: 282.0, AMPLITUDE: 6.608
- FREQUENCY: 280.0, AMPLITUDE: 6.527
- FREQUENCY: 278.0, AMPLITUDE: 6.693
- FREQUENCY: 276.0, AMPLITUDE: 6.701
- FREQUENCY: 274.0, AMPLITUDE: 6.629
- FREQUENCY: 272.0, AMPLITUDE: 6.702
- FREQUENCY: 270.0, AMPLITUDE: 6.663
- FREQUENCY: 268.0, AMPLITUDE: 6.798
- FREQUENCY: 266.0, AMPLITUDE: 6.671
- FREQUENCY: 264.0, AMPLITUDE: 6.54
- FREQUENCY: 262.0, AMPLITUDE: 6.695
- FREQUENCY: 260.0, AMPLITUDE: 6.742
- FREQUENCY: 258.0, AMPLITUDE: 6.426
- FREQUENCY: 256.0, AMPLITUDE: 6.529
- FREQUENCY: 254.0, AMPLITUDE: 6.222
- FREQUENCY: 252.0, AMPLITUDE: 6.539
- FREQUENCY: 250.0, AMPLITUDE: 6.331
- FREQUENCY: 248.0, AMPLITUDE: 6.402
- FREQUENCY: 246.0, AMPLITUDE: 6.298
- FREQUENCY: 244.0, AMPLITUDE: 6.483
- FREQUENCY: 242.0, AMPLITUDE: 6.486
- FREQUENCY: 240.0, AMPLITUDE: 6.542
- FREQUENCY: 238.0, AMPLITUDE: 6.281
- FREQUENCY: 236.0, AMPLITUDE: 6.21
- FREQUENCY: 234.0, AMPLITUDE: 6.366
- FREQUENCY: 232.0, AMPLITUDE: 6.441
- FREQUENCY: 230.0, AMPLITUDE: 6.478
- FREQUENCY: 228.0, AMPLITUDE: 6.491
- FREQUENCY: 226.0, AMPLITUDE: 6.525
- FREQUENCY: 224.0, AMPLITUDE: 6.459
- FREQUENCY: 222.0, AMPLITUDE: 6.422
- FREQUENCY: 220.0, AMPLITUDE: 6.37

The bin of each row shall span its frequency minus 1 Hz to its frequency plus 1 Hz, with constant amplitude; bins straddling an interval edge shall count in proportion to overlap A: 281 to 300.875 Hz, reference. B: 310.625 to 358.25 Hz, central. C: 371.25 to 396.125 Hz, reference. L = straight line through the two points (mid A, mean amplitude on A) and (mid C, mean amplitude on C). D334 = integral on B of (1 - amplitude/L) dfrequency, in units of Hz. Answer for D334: 3.0 Hz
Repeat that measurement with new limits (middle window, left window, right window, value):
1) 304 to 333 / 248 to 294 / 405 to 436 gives 2.3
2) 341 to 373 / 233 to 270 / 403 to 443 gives 1.8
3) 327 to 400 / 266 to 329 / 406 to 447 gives 4.3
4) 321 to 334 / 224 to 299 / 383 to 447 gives 1.2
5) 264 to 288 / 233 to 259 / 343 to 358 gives -1.5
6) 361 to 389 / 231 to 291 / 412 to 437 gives 0.7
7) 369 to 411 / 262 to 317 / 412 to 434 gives 1.8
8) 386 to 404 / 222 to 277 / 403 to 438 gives 1.4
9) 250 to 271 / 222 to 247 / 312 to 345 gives -1.0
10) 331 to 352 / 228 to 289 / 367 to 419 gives 1.5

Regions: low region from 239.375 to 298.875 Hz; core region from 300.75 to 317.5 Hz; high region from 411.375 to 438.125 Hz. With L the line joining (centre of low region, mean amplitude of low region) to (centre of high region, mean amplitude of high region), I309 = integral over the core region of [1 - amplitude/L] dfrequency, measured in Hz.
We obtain 0.9 Hz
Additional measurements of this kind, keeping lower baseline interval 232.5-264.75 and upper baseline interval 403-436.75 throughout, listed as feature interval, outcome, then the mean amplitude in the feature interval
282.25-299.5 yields -0.1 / 6.44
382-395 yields 0.7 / 5.94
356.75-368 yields 0.5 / 6.01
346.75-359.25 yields 0.8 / 5.92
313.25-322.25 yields 0.3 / 6.16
